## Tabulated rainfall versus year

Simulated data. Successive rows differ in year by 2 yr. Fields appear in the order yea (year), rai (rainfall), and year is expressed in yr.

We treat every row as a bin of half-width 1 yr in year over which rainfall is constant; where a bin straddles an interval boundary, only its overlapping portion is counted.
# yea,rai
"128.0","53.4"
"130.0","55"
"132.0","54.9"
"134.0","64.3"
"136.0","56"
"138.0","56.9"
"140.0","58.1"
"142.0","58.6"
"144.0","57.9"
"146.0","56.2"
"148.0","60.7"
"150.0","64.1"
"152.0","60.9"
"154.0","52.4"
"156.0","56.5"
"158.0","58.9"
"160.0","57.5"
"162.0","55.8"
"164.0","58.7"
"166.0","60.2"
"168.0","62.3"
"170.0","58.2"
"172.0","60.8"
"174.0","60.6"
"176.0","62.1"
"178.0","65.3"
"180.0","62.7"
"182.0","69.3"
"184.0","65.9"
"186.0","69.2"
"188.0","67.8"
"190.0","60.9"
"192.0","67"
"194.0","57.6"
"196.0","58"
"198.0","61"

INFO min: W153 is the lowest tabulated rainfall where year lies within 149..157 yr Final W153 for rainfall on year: 52.4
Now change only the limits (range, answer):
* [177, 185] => 62.7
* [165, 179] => 58.2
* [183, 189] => 65.9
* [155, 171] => 55.8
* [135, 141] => 56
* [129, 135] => 54.9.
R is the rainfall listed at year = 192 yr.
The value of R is 67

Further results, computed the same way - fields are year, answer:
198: 61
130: 55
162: 55.8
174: 60.6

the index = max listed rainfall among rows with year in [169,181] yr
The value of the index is 65.3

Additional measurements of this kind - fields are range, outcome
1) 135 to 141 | 58.1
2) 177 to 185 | 69.3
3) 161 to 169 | 62.3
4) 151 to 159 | 60.9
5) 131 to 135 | 64.3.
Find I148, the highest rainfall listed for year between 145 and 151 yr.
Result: 64.1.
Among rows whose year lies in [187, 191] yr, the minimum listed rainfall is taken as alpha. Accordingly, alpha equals 60.9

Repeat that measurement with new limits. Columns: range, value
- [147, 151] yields 60.7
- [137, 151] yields 56.2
